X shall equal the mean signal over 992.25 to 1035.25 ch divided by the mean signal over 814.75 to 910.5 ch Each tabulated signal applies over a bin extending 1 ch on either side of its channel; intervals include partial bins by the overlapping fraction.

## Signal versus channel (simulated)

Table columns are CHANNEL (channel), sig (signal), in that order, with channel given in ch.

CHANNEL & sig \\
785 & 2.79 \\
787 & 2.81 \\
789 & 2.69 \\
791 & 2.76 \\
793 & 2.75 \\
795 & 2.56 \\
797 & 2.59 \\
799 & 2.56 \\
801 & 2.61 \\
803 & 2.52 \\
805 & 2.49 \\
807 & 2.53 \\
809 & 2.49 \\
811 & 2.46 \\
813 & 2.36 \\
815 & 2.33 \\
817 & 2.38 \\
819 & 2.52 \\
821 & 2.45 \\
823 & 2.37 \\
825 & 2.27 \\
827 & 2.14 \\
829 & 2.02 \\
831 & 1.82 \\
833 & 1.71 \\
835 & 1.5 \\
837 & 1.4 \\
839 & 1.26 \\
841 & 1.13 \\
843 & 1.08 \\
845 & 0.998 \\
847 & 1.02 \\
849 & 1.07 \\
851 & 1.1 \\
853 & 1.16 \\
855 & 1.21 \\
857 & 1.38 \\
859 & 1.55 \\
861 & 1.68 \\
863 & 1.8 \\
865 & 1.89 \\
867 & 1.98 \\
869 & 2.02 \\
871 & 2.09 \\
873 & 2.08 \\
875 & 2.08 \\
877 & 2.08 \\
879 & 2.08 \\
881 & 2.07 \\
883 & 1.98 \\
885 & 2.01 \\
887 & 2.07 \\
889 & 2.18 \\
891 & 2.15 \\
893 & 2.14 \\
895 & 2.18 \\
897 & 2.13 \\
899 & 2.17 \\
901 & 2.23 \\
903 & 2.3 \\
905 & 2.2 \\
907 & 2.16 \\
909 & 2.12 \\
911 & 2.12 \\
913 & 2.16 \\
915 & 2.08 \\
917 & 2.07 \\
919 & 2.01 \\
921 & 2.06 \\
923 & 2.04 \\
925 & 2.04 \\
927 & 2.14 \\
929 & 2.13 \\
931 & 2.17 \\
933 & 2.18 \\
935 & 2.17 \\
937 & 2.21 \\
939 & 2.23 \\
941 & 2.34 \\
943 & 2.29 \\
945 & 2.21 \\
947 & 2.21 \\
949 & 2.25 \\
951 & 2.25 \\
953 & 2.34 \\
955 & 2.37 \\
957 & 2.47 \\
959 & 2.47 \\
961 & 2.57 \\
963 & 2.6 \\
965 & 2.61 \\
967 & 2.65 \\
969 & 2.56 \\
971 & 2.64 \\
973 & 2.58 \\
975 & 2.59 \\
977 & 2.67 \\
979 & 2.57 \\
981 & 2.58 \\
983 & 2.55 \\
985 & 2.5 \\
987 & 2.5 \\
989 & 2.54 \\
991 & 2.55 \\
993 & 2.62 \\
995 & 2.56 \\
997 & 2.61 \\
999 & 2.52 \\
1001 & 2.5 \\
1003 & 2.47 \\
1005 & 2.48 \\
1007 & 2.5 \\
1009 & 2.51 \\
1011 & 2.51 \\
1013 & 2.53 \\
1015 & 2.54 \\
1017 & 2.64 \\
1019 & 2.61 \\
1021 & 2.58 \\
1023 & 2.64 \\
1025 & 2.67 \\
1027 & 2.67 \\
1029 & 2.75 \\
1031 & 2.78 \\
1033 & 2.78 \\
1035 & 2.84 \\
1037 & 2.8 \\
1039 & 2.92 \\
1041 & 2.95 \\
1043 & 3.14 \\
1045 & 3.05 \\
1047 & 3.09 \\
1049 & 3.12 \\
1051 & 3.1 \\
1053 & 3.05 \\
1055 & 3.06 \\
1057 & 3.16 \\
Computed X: 1.39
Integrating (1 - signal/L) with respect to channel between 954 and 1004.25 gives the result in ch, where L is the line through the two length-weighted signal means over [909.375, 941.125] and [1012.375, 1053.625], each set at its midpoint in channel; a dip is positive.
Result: -1.7 ch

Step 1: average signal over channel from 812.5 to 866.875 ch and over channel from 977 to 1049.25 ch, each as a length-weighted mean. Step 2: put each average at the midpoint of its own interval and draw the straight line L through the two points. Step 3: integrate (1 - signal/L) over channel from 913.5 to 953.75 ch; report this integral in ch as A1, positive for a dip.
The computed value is 0.9 ch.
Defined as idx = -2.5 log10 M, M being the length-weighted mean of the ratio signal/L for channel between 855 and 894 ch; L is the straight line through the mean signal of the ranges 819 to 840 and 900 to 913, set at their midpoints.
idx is 0.07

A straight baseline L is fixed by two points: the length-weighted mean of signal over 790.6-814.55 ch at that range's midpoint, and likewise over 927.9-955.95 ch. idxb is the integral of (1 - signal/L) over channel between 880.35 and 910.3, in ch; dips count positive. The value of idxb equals 2.6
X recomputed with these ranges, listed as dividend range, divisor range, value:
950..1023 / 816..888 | 1.44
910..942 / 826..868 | 1.45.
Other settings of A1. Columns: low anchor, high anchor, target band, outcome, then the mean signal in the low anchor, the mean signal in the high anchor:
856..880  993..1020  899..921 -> -0.6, 1.89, 2.54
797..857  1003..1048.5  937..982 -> 0.0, 1.9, 2.73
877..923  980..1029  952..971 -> -1.1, 2.12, 2.56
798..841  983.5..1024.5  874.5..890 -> 1.6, 2.17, 2.55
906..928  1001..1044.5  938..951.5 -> -0.1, 2.09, 2.68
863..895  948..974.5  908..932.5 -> 1.9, 2.06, 2.49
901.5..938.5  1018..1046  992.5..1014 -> 0.8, 2.13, 2.8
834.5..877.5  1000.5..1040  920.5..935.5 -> -0.8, 1.52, 2.64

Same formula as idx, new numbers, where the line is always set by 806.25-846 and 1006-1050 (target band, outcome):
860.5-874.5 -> 0.09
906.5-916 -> 0.08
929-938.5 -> 0.10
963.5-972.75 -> -0.04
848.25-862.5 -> 0.48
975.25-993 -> 0.01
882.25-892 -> 0.06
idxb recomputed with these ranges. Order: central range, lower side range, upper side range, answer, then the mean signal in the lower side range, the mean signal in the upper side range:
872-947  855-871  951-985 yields -1.8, 1.74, 2.54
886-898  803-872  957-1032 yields -0.3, 1.82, 2.58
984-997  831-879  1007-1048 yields -0.3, 1.55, 2.74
